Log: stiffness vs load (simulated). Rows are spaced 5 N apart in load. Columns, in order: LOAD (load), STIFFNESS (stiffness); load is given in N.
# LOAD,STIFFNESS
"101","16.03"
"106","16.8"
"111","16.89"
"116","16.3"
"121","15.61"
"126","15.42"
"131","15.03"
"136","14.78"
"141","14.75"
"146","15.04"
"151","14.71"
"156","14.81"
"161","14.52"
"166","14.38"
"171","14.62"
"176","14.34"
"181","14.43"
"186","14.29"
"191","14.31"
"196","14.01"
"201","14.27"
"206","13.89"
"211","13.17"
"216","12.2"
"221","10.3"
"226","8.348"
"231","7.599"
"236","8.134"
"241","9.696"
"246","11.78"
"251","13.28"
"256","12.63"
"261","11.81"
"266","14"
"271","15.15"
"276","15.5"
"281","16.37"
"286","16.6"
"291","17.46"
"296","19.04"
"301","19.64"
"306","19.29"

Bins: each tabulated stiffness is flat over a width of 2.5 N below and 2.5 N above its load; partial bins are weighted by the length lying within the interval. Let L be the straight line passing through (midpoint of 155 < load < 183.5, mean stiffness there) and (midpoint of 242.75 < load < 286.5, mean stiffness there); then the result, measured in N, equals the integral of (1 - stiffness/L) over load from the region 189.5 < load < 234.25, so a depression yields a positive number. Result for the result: 7.4 N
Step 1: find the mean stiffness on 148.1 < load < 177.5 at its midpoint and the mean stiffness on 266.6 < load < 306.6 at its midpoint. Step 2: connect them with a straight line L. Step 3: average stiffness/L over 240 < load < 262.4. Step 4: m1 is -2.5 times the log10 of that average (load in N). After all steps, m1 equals 0.34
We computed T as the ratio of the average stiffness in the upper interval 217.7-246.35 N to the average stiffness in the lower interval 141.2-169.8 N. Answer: 0.63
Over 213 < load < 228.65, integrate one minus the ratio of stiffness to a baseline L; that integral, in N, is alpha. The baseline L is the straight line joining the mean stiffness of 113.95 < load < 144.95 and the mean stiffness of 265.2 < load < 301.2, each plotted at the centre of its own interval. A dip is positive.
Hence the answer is 5.6 N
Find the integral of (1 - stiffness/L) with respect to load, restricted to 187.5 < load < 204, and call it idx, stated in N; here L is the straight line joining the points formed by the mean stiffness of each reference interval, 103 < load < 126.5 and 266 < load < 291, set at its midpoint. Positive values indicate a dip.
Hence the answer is 1.9 N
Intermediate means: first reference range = 16.3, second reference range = 15.9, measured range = 14.2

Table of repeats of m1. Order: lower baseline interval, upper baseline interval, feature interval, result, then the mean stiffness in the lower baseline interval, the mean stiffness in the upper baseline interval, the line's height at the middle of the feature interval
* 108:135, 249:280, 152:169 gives 0.051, 15.8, 13.9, 15.3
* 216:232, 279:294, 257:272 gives 0.069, 9.4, 16.9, 14.3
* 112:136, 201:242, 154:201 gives -0.123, 15.6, 10.7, 12.9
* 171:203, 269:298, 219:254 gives 0.489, 14.3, 16.7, 15.5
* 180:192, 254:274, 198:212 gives 0.021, 14.3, 13.5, 14.1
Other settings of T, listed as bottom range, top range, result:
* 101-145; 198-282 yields 0.78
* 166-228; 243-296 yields 1.10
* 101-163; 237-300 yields 0.93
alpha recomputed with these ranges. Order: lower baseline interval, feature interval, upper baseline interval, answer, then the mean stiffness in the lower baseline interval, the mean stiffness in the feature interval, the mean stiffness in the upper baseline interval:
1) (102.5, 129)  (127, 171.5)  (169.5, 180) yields 1.3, 16.2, 14.8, 14.5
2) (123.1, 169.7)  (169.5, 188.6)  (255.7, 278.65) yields 0.2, 14.8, 14.4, 13.9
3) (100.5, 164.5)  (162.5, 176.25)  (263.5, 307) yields 1.1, 15.4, 14.5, 16.9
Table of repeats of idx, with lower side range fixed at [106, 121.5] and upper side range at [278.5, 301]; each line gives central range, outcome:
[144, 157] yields 1.43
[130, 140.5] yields 1.09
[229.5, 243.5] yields 7.08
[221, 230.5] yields 4.69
